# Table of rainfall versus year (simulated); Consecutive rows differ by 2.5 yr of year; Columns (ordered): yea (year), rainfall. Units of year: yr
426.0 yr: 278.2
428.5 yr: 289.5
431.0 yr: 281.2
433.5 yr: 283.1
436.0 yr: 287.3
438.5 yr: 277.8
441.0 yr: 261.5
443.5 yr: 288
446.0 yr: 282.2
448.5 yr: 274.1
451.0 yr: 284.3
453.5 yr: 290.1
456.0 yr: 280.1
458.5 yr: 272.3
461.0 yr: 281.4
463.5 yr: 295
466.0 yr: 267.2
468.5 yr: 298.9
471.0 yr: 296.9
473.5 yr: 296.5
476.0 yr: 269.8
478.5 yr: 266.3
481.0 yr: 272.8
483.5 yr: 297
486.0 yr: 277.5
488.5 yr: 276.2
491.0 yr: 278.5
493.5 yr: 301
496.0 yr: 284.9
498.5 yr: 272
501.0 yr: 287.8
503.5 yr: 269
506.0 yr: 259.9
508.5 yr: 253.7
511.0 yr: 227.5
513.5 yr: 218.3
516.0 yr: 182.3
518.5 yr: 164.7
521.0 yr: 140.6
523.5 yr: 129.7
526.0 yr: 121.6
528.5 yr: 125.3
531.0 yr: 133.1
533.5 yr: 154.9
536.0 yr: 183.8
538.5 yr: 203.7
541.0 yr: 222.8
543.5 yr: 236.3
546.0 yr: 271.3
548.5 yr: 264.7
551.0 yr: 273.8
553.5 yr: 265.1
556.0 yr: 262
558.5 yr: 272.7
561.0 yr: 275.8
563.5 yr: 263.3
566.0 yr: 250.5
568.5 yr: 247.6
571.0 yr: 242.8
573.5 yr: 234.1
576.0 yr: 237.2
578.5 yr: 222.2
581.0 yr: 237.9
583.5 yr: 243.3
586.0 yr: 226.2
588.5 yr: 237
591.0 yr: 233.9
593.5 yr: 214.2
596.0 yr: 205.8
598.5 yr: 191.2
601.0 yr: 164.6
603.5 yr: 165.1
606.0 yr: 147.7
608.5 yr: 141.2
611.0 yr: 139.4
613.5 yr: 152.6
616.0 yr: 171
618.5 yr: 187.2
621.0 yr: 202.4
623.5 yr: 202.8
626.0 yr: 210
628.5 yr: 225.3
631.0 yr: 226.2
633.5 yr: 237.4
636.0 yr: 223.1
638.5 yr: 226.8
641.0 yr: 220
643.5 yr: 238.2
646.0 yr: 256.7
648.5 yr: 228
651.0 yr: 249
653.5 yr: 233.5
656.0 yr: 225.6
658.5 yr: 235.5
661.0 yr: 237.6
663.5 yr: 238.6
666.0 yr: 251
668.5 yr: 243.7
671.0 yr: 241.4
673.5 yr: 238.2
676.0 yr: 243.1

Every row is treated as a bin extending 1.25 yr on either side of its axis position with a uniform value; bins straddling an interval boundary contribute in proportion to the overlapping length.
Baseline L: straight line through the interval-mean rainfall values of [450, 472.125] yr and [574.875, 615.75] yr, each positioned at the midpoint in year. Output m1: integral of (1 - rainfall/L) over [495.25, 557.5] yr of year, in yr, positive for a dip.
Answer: 6.6 yr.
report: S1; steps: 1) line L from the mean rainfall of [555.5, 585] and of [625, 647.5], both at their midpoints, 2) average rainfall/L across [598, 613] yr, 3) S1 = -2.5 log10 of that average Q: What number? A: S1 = 0.46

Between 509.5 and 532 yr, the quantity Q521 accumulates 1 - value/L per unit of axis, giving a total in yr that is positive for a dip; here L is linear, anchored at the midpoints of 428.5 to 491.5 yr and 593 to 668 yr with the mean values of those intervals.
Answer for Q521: 8.30 yr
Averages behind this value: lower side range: 282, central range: 162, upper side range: 209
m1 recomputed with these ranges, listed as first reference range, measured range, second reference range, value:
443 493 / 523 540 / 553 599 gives 6.9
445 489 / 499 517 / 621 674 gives 1.7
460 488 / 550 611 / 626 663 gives 6.5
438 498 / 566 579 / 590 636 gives -1.4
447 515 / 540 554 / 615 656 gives -0.2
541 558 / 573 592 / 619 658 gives 1.0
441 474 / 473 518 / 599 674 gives 0.8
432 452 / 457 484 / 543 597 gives -1.0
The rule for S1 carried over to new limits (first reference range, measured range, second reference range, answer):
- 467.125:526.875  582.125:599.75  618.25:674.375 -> 0.07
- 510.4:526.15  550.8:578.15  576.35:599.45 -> -0.23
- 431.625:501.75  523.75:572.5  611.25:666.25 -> 0.13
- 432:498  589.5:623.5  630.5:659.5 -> 0.33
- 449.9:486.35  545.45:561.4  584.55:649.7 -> -0.14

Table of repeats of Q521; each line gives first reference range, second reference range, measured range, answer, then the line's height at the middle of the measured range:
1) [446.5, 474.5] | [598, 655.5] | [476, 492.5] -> -0.3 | 273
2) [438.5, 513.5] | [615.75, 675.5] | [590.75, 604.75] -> 2.8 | 242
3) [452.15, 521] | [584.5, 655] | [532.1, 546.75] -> 2.0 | 242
